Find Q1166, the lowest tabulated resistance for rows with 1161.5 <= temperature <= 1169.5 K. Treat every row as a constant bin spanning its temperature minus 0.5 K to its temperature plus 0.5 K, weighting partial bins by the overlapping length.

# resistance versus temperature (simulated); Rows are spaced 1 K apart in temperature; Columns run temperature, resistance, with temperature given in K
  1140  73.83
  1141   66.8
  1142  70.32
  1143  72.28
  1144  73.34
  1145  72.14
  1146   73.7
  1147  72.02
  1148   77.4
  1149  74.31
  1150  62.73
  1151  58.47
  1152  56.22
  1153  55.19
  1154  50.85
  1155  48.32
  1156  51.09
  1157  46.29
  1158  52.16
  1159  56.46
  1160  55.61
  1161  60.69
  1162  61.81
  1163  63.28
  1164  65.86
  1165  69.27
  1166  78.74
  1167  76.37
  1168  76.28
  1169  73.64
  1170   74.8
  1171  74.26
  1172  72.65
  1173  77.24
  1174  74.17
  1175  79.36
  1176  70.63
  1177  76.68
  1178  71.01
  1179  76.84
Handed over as 61.81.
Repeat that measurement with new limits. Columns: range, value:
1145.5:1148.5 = 72.02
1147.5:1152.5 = 56.22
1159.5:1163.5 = 55.61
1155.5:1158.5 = 46.29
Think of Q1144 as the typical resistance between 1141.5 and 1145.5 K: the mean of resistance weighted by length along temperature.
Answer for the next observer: 72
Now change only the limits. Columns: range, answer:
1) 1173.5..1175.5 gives 76.8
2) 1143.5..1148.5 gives 73.7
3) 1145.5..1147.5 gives 72.9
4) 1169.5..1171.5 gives 74.5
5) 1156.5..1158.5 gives 49.2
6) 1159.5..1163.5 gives 60.3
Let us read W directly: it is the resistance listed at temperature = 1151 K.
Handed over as 58.47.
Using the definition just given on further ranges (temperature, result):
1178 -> 71.01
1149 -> 74.31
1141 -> 66.8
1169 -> 73.64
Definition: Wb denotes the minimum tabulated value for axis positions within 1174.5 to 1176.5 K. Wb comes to 70.63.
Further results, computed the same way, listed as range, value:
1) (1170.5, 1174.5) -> 72.65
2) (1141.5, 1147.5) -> 70.32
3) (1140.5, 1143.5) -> 66.8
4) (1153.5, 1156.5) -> 48.32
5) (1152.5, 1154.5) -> 50.85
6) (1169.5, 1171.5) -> 74.26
